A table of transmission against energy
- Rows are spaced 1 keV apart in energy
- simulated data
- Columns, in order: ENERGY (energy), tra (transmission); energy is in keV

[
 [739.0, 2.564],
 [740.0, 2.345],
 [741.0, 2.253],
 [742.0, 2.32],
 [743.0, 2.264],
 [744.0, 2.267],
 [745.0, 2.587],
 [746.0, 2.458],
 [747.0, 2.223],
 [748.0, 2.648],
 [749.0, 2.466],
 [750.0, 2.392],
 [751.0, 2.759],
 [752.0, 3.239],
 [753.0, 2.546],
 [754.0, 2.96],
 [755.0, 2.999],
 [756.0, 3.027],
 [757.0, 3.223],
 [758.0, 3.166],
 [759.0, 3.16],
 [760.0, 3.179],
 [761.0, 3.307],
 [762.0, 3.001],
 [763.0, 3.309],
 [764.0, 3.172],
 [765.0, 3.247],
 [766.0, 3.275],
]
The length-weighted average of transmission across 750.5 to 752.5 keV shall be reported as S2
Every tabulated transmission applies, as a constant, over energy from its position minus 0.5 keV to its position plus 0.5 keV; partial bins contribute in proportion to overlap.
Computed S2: 3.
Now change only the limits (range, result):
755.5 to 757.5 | 3.12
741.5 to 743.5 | 2.29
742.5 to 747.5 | 2.36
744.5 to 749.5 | 2.48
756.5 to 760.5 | 3.18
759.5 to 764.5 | 3.19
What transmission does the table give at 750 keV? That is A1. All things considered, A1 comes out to 2.392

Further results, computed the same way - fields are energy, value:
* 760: 3.179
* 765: 3.247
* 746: 2.458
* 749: 2.466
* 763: 3.309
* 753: 2.546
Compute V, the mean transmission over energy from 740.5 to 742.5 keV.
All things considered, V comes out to 2.29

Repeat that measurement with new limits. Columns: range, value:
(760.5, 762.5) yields 3.15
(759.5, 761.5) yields 3.24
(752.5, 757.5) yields 2.95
